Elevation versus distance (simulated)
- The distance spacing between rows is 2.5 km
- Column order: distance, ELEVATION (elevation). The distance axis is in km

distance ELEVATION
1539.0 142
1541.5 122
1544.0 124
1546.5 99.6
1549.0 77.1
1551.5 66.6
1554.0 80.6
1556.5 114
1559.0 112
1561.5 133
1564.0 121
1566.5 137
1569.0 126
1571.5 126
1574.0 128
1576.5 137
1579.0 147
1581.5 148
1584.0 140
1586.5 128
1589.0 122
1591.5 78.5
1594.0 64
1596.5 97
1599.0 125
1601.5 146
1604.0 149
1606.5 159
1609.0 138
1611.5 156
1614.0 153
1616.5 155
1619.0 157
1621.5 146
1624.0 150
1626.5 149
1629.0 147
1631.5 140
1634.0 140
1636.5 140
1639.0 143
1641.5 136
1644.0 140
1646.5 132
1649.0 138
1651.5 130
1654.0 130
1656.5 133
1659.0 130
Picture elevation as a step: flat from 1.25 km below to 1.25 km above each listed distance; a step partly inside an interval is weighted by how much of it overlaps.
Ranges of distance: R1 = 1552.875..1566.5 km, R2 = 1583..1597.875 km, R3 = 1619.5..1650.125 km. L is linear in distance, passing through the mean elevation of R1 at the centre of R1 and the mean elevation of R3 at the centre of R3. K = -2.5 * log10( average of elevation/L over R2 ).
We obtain 0.200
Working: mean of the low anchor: 115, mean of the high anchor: 142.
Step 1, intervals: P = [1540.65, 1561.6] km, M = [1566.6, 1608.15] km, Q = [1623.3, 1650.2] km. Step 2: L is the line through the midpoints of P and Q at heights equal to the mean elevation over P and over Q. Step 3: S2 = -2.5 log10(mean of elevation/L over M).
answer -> -0.08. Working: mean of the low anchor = 101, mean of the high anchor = 141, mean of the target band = 127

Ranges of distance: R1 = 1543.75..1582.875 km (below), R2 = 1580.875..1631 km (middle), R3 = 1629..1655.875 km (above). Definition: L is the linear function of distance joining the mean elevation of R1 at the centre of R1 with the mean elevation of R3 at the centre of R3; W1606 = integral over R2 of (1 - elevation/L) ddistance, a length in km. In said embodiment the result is -2.74 km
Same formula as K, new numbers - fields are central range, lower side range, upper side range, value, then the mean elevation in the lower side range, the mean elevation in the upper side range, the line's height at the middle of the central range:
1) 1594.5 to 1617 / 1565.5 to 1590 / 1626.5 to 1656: -0.024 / 134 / 138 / 136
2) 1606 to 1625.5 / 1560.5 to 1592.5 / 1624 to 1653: -0.118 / 129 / 140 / 136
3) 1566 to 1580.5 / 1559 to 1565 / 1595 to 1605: -0.072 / 124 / 127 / 125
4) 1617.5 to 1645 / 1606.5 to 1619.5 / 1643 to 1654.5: -0.011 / 152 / 134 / 143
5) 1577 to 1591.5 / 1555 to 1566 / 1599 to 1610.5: 0.013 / 120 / 146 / 134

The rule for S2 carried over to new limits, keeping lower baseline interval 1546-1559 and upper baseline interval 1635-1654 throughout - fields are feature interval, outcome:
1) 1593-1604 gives 0.00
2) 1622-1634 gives -0.14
